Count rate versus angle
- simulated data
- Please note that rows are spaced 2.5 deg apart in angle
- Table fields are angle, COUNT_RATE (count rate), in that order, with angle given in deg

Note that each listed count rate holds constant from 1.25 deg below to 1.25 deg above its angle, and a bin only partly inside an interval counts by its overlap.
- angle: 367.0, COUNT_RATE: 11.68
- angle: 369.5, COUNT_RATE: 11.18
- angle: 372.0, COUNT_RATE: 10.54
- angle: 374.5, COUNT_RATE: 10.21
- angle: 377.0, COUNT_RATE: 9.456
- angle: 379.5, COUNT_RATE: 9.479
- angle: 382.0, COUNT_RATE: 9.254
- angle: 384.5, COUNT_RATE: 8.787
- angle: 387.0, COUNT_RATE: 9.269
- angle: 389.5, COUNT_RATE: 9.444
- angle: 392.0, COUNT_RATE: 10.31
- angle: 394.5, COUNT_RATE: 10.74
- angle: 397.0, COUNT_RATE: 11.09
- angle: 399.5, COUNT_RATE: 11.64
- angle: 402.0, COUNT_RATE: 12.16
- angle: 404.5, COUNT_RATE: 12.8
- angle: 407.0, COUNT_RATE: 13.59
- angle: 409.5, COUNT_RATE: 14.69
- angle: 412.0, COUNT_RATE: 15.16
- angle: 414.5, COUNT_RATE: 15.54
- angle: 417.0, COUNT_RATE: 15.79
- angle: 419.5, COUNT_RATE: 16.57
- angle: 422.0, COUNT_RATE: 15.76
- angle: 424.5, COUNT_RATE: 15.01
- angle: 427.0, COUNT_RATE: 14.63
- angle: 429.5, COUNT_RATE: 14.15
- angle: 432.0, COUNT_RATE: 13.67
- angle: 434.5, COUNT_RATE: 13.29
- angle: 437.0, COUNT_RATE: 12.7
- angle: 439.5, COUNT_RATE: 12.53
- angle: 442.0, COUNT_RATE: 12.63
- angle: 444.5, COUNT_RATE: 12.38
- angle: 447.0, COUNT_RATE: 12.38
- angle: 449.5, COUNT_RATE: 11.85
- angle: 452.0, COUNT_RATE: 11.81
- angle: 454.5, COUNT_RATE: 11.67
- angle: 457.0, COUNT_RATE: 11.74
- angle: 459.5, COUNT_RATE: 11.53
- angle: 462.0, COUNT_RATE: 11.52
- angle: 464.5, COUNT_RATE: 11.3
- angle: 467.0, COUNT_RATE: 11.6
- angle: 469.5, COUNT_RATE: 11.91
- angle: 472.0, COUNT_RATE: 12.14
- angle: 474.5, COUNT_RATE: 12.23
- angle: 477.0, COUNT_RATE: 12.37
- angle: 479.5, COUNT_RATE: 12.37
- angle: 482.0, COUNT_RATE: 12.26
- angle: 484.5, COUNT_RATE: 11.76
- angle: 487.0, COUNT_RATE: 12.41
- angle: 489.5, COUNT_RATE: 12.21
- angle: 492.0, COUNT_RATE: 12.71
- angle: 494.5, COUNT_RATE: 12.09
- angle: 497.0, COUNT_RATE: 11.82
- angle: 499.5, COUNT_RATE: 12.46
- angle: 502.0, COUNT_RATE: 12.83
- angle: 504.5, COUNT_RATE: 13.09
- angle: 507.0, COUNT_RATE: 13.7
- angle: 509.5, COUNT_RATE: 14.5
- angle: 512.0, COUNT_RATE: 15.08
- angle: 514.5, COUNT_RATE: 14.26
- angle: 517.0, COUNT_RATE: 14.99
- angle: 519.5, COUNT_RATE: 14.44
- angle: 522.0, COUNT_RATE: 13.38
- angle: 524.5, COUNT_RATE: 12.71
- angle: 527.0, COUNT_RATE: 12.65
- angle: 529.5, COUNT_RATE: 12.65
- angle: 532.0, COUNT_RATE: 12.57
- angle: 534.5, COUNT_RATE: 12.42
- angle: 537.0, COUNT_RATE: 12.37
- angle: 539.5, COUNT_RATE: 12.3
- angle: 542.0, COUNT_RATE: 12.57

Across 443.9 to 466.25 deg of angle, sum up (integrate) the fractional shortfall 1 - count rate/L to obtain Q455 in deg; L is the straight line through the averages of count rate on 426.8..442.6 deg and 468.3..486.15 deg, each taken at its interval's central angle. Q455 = 1.7 deg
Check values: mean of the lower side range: 13.3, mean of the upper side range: 12.2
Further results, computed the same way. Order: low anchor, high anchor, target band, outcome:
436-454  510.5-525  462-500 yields 3.34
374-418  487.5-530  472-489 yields 0.83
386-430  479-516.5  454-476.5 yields 2.24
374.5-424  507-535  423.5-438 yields -1.57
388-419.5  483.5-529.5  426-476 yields 2.43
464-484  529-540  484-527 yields -3.33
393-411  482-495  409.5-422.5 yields -3.46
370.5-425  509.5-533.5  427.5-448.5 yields -0.67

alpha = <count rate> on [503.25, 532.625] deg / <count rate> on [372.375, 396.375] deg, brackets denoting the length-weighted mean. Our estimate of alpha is 1.41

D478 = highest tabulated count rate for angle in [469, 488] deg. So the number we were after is 12.41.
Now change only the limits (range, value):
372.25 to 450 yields 16.57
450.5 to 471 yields 11.91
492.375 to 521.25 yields 15.08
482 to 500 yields 12.71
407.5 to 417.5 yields 15.79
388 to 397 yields 11.09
